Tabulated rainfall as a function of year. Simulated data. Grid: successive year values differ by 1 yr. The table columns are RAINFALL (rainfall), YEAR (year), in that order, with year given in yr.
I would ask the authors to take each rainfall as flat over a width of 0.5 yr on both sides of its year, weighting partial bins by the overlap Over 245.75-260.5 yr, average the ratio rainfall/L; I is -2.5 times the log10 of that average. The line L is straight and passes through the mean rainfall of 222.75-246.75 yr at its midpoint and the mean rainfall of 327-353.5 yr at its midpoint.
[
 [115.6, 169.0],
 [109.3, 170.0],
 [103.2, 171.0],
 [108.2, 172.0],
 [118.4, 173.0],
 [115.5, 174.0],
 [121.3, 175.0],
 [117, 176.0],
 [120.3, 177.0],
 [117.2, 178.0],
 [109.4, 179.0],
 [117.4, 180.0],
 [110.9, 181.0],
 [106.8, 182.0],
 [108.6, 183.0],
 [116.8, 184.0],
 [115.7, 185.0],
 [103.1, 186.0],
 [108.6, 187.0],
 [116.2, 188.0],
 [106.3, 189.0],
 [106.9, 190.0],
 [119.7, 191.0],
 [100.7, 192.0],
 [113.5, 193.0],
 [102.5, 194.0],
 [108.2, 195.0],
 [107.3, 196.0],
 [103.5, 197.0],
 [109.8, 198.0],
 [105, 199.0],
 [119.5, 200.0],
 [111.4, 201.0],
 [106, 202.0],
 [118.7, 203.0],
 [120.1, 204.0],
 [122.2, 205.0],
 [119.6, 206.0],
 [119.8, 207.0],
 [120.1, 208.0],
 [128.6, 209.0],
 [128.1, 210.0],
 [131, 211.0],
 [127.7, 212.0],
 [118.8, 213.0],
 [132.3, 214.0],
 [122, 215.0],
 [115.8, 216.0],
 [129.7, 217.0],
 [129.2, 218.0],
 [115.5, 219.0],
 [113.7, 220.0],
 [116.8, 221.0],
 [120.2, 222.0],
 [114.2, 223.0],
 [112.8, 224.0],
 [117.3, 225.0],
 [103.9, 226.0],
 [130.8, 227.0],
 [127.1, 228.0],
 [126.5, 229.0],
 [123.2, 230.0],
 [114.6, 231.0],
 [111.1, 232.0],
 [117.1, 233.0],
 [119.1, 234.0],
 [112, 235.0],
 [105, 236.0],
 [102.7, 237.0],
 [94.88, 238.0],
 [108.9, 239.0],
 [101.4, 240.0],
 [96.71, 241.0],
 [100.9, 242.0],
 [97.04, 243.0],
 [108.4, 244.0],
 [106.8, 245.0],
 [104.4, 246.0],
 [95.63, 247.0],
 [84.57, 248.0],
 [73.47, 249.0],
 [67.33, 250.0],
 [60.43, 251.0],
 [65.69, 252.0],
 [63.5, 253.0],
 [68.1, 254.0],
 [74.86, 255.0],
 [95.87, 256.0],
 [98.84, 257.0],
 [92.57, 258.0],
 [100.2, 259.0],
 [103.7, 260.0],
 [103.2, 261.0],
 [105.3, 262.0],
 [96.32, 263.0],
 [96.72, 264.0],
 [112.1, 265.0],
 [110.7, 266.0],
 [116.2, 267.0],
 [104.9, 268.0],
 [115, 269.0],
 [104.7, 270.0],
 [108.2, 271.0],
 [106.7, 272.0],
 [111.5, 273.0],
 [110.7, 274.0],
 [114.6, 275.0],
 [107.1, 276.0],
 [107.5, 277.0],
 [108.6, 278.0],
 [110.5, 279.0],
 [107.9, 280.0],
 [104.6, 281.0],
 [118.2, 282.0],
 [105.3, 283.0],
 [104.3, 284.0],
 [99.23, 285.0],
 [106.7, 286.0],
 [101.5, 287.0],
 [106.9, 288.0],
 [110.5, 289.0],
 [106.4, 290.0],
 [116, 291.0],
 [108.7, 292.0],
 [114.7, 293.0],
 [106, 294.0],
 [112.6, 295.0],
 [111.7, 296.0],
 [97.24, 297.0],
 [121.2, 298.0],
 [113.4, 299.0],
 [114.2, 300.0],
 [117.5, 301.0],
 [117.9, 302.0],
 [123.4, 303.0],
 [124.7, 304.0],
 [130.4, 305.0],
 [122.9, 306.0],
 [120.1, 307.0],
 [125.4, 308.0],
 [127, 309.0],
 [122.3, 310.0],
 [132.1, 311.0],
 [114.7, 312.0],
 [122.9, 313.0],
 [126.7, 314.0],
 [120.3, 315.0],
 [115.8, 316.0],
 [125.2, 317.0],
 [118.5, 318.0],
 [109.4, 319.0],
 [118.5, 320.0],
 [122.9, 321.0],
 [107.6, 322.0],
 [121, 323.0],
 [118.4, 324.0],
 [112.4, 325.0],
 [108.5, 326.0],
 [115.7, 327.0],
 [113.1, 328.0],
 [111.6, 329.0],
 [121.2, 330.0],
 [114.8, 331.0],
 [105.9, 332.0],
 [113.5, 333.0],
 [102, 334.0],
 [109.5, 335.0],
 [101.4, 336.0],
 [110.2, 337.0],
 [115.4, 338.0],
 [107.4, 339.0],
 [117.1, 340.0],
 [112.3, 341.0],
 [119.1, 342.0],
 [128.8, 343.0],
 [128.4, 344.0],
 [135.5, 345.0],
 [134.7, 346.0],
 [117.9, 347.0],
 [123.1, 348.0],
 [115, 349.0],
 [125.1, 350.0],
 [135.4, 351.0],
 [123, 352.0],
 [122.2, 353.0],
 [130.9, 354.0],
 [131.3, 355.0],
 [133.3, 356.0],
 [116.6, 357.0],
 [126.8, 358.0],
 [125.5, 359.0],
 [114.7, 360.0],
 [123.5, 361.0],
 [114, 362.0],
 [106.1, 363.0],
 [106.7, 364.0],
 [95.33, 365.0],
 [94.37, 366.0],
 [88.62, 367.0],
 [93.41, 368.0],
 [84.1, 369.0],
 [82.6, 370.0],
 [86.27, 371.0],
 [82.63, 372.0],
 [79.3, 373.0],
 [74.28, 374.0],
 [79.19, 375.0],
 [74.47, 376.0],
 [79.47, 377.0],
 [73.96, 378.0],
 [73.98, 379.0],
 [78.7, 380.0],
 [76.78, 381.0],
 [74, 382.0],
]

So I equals 0.324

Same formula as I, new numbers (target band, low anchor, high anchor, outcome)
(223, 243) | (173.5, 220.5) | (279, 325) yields 0.04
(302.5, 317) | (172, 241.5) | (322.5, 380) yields -0.12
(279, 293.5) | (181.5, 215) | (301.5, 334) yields 0.09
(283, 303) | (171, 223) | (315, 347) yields 0.06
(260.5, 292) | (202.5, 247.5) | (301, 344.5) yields 0.09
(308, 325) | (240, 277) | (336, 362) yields -0.06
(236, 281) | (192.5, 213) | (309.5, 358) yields 0.19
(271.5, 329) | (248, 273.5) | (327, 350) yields -0.09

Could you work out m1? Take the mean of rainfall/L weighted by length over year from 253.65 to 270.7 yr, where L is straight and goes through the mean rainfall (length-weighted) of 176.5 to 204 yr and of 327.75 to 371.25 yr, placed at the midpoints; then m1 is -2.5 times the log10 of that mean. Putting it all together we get 0.12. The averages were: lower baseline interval 111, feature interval 100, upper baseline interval 114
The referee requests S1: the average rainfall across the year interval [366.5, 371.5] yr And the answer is 87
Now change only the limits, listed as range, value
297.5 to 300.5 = 116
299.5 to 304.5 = 120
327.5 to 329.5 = 112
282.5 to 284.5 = 105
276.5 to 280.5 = 109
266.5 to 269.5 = 112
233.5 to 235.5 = 116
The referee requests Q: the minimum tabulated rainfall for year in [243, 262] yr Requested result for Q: 60.43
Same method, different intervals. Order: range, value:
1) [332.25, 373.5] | 79.3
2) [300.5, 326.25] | 107.6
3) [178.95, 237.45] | 100.7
